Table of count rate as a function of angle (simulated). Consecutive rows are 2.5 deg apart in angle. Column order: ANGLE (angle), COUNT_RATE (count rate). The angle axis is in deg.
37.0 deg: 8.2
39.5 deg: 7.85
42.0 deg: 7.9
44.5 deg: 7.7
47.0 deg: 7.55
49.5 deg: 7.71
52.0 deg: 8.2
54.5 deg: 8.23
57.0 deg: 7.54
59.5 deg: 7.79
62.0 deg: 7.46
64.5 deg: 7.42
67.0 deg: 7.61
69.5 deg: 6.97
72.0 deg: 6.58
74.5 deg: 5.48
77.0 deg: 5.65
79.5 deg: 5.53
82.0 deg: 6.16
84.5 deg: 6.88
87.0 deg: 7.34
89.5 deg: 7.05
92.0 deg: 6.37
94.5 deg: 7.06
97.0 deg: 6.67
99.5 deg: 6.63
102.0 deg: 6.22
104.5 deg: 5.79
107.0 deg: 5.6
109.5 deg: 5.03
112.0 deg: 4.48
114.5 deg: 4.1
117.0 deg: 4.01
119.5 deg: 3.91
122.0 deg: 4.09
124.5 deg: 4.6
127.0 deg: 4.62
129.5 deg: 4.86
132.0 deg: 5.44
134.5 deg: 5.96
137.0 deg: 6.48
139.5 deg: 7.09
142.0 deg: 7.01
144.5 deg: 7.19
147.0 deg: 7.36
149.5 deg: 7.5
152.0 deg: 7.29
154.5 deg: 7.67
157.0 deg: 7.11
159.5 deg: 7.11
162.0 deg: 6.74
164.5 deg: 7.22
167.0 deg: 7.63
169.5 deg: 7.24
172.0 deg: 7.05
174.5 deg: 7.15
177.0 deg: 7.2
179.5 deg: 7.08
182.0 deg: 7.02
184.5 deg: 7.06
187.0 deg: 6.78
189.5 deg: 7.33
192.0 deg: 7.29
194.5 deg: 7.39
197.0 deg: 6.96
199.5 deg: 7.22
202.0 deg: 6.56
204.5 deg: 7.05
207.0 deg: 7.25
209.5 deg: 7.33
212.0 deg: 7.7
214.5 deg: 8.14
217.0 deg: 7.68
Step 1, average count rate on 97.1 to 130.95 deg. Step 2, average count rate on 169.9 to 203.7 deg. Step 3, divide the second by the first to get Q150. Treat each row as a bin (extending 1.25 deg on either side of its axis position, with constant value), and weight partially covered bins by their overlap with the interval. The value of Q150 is 1.42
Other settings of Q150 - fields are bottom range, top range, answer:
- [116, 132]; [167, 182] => 1.62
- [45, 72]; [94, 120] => 0.71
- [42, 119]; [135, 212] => 1.09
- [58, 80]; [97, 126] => 0.74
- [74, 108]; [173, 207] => 1.12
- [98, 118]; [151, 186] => 1.36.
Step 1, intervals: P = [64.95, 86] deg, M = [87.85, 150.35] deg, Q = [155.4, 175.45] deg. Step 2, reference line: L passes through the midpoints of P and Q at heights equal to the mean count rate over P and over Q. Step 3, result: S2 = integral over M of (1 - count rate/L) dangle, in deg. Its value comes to 9.0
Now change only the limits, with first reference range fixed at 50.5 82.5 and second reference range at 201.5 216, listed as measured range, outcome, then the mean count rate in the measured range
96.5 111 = 2.39 deg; 5.93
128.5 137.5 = 1.93 deg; 5.64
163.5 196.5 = 0.56 deg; 7.18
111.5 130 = 7.35 deg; 4.31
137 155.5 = -0.07 deg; 7.24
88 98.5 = 0.40 deg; 6.8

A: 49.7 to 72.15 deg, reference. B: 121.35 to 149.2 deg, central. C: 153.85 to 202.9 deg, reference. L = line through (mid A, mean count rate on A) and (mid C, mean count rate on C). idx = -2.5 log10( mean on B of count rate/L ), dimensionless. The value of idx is 0.217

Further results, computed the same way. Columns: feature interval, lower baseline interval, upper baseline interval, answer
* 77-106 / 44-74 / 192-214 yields 0.152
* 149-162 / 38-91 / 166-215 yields -0.011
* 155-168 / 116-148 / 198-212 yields -0.158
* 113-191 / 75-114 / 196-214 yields 0.048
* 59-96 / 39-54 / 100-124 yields -0.055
